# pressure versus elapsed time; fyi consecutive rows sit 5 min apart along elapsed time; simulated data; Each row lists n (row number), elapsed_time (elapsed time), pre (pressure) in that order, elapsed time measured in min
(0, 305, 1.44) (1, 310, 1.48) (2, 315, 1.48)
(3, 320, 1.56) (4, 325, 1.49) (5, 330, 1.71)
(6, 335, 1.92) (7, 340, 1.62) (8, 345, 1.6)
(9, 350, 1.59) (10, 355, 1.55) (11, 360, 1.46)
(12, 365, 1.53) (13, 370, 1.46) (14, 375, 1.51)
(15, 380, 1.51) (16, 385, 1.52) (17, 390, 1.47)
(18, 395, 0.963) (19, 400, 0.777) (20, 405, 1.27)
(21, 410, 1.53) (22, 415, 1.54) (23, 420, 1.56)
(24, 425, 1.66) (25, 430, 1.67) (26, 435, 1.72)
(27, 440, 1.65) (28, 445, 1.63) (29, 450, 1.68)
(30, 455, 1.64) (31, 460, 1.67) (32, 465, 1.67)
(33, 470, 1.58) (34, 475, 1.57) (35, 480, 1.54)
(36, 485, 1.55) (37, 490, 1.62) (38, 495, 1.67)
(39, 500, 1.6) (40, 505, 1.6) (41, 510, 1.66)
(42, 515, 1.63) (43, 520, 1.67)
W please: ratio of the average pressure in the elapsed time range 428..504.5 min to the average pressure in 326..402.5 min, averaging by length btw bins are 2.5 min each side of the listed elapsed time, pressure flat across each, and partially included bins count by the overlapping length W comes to 1.10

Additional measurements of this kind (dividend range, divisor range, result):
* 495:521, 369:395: 1.13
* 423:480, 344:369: 1.07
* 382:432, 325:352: 0.83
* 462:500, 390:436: 1.14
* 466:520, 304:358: 1.01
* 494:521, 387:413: 1.35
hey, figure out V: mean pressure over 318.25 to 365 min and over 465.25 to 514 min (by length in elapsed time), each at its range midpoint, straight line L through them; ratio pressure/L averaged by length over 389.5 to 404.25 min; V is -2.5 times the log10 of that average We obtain 0.47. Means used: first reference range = 1.61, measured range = 1.04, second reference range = 1.6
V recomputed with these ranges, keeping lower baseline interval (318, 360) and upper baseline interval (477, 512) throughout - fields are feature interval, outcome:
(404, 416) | 0.111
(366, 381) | 0.085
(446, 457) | -0.032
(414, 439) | -0.017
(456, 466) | -0.038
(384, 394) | 0.147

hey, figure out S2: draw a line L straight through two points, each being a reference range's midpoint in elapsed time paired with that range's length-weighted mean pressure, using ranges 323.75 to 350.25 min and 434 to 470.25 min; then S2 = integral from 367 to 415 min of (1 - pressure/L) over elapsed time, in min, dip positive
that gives 9.1 min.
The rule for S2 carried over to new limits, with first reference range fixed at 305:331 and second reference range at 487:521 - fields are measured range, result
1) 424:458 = -1.5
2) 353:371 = 0.6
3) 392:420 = 5.8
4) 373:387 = 0.4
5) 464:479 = 0.2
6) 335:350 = -1.2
